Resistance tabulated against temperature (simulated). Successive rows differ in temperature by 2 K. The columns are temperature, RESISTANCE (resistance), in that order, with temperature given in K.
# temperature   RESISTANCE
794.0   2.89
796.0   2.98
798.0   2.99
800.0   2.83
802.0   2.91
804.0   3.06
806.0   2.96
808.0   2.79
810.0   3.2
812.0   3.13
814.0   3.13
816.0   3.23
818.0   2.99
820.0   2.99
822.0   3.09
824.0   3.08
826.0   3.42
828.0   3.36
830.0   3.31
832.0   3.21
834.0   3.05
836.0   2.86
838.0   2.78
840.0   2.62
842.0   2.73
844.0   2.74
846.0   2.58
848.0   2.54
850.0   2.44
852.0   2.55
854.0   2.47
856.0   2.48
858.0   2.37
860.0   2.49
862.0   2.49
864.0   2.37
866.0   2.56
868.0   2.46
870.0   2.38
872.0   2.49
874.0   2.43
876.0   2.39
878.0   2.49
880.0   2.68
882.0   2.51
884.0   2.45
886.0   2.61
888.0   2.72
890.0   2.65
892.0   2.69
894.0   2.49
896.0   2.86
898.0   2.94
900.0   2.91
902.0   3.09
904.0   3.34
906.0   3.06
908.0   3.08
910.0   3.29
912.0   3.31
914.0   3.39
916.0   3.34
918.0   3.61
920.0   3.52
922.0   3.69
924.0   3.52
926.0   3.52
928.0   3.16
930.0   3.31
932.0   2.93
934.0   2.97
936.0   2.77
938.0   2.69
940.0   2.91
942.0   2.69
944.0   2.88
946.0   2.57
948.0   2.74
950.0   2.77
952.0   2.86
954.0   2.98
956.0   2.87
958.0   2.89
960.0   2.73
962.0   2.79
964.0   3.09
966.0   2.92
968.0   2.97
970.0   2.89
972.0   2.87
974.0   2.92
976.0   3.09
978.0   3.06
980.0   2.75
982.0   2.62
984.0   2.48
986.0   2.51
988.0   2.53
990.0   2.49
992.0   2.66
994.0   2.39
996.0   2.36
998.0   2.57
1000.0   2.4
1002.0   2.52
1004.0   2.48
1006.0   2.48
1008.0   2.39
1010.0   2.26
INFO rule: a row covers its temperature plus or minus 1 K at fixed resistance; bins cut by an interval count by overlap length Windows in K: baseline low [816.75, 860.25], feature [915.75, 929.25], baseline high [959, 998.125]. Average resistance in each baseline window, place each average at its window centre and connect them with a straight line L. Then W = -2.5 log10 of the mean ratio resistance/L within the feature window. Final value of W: -0.247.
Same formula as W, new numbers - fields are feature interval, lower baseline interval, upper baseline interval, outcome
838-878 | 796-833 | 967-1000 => 0.19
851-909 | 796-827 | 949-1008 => 0.11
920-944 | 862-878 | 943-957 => -0.14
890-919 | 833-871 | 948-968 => -0.13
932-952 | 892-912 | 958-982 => 0.06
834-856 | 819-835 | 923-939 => 0.20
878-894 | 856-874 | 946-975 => -0.02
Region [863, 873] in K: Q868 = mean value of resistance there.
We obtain 2.45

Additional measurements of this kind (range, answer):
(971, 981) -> 2.94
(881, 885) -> 2.48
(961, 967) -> 2.93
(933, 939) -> 2.81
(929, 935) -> 3.07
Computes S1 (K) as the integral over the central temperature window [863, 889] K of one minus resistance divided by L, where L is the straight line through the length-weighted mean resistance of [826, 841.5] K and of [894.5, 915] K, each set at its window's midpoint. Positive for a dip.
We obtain 4.9 K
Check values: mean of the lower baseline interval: 3.04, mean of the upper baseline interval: 3.11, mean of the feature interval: 2.5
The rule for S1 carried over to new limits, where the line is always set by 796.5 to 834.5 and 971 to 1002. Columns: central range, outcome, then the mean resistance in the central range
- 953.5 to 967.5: -1.0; 2.9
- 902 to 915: -1.8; 3.23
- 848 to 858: 1.7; 2.48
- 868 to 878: 1.7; 2.43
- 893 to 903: 0.1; 2.86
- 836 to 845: 0.9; 2.73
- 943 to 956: -0.3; 2.81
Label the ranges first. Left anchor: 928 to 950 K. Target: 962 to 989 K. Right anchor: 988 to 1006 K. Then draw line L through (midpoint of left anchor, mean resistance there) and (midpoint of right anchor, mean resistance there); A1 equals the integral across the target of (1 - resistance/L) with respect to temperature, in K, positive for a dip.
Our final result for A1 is -2.0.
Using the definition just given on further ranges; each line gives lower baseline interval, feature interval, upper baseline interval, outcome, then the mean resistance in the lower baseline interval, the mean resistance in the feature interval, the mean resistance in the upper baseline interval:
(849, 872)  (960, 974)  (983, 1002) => -2.4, 2.46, 2.91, 2.49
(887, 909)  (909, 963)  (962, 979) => -2.5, 2.89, 3.06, 2.97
